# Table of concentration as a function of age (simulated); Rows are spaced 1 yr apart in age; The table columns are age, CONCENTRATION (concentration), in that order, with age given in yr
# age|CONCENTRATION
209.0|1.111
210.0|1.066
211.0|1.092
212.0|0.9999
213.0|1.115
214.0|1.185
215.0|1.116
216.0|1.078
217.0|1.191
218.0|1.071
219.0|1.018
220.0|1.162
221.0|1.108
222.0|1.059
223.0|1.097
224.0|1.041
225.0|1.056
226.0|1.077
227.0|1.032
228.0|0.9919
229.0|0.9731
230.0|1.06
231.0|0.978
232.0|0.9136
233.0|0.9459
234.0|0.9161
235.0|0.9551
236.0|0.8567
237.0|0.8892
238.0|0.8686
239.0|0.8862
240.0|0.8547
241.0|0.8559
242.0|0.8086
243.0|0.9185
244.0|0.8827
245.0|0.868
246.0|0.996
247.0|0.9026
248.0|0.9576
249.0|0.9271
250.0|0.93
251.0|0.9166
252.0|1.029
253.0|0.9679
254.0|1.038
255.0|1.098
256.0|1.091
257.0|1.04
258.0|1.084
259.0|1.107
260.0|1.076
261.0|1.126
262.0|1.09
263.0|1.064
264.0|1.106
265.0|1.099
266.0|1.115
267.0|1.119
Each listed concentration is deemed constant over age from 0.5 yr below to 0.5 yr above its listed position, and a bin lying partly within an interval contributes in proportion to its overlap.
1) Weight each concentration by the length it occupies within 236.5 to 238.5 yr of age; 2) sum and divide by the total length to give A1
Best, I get 0.879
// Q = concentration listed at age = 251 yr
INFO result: 0.9166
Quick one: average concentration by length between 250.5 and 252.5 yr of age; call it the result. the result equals 0.973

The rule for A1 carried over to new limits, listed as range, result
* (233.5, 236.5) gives 0.909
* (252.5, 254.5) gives 1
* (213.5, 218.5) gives 1.13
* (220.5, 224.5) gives 1.08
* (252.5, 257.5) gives 1.05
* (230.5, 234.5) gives 0.938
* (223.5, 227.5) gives 1.05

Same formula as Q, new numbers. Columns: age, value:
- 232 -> 0.9136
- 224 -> 1.041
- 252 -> 1.029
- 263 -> 1.064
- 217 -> 1.191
